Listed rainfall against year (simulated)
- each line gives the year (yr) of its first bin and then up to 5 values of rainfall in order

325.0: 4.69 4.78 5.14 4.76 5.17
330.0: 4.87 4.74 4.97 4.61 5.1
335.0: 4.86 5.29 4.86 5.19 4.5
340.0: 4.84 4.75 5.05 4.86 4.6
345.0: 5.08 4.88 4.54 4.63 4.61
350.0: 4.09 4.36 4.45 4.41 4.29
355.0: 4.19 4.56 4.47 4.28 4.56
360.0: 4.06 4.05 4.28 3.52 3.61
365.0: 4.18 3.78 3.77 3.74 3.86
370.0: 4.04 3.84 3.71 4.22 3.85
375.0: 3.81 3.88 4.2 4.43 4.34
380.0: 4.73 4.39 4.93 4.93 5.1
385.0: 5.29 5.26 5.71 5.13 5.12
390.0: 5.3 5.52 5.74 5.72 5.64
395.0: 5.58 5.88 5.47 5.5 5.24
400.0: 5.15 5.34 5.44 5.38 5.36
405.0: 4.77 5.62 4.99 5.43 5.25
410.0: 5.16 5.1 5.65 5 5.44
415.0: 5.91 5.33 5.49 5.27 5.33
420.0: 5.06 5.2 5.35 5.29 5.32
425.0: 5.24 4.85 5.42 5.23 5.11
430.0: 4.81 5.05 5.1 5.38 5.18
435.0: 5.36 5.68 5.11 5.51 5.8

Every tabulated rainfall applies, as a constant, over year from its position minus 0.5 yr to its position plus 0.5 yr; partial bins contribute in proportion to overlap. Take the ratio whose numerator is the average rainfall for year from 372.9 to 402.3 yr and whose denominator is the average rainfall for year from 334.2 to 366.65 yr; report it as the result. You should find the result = 1.1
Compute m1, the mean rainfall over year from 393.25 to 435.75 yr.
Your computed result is 5.31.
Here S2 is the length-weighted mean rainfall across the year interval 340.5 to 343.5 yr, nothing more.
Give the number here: 4.89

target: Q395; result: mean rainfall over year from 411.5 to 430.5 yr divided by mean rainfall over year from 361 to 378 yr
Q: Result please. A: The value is 1.35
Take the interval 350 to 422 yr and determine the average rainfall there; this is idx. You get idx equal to 4.81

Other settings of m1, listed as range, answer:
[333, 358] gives 4.68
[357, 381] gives 4.05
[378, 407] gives 5.25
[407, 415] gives 5.31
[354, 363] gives 4.26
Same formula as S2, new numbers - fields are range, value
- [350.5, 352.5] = 4.41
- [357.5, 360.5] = 4.3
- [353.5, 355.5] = 4.24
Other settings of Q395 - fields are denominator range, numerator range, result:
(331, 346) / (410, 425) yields 1.09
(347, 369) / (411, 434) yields 1.26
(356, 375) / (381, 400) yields 1.34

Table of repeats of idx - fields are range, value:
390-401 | 5.52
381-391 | 5.17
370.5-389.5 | 4.57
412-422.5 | 5.35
